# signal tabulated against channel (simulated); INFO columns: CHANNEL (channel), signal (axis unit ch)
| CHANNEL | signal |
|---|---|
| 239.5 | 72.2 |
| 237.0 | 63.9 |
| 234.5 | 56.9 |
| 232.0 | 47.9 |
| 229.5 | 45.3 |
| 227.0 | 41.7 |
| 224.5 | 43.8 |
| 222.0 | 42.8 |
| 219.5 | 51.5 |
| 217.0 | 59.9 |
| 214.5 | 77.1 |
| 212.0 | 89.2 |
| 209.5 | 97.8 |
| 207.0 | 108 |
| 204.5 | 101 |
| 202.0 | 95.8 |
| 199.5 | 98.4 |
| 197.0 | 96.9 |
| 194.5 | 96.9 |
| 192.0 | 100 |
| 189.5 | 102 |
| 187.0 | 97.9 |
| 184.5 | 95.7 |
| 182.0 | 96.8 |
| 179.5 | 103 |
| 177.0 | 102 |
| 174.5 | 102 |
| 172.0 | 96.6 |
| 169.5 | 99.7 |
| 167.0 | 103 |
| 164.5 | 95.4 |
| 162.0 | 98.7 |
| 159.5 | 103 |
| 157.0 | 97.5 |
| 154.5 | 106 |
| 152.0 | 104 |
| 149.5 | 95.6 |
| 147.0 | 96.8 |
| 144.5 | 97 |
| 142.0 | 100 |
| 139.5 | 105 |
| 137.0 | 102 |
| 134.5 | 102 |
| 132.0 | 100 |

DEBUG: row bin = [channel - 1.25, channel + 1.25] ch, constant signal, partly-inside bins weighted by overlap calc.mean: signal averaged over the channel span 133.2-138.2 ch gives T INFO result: 102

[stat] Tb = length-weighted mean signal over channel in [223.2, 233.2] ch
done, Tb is 44.6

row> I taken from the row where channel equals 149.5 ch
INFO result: 95.6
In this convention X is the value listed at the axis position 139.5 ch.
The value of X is 105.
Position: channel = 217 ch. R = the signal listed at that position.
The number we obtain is 59.9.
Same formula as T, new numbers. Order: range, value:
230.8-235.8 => 52.6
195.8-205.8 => 98.1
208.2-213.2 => 93.7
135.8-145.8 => 101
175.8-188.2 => 99.1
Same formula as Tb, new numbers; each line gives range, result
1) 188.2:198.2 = 99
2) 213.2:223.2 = 58.1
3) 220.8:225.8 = 43.3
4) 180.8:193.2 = 98.5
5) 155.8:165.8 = 98.7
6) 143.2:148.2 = 96.9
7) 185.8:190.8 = 100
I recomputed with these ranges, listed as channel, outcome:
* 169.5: 99.7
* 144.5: 97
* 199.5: 98.4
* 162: 98.7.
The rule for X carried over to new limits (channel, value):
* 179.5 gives 103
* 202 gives 95.8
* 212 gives 89.2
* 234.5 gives 56.9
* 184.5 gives 95.7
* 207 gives 108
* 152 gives 104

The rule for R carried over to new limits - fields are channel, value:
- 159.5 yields 103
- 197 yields 96.9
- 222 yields 42.8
